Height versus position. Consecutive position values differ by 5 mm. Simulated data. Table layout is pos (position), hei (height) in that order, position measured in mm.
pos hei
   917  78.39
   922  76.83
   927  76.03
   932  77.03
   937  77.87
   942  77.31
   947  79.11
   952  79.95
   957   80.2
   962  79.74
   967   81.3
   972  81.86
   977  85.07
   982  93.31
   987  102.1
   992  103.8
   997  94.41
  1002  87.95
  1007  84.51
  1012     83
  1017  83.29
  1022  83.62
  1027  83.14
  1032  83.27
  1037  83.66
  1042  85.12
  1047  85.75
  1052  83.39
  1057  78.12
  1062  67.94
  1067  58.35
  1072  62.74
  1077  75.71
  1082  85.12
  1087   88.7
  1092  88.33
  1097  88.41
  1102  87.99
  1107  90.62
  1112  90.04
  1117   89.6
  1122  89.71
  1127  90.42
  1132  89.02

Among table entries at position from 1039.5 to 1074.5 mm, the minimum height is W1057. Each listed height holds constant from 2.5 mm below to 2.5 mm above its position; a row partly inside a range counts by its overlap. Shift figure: 58.35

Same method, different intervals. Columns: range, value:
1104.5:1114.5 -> 90.04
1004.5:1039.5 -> 83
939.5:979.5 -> 77.31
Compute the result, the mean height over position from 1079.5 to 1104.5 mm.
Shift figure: 87.7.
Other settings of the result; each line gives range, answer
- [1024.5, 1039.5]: 83.4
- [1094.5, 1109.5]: 89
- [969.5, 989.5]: 90.6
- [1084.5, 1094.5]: 88.5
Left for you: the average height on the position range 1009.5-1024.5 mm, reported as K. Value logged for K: 83.3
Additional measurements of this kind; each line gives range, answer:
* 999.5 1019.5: 84.7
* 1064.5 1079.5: 65.6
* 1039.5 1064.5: 80.1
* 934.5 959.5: 78.9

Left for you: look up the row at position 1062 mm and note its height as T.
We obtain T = 67.94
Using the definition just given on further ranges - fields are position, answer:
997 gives 94.41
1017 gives 83.29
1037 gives 83.66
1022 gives 83.62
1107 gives 90.62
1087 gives 88.7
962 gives 79.74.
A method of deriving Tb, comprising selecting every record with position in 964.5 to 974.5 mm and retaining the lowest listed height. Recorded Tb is 81.3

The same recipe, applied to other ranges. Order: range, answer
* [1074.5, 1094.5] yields 75.71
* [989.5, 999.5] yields 94.41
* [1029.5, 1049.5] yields 83.27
